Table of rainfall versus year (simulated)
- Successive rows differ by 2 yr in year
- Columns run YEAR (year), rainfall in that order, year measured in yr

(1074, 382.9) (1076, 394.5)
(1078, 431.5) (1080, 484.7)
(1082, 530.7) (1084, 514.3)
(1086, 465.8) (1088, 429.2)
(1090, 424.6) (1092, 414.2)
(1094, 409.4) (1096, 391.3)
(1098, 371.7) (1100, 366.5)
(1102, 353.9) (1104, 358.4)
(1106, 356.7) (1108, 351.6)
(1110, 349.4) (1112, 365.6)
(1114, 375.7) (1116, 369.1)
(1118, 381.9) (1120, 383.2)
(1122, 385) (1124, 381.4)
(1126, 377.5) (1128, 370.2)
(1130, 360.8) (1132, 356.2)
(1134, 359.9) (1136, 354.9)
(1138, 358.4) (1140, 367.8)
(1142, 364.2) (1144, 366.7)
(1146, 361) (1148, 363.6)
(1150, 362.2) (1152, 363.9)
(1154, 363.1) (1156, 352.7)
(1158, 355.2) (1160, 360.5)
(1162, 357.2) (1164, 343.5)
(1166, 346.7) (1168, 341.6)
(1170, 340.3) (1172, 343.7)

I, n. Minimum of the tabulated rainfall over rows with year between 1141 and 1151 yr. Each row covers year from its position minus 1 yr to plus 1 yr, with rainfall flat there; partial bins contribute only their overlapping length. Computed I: 361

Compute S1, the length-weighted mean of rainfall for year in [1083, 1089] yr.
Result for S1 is 470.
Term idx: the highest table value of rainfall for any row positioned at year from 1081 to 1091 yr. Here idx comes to 530.7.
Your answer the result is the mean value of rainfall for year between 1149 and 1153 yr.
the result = 363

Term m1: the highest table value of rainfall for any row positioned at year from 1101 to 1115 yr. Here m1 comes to 375.7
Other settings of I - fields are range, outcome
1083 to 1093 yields 414.2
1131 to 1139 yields 354.9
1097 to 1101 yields 366.5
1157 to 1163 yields 355.2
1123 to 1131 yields 360.8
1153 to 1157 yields 352.7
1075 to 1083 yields 394.5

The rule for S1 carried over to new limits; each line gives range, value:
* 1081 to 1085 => 522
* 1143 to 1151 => 363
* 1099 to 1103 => 360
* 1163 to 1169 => 344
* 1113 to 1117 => 372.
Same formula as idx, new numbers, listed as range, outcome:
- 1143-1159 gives 366.7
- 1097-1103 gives 371.7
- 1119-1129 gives 385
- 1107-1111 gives 351.6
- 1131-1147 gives 367.8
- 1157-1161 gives 360.5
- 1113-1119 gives 381.9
